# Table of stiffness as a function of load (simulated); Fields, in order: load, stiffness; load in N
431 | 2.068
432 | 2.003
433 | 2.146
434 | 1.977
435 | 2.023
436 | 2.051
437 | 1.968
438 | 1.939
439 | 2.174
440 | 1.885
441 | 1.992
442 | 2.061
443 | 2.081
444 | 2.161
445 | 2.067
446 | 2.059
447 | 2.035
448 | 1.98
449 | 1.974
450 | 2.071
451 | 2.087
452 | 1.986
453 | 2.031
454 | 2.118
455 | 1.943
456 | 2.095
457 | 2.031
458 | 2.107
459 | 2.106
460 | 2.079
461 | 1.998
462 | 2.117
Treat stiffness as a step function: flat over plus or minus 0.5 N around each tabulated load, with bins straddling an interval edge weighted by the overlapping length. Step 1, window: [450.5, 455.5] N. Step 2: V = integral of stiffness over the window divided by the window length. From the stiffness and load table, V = 2.03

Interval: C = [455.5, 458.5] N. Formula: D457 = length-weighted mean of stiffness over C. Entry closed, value 2.08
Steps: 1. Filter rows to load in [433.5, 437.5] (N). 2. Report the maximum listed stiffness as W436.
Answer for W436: 2.051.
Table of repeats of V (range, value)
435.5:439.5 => 2.03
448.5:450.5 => 2.02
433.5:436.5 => 2.02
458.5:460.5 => 2.09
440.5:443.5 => 2.04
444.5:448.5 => 2.04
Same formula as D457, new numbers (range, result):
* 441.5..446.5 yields 2.09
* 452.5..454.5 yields 2.07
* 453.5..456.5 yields 2.05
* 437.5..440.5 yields 2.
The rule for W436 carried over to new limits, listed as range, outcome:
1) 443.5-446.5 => 2.161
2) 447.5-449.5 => 1.98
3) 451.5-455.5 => 2.118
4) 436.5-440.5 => 2.174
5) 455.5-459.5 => 2.107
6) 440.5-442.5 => 2.061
